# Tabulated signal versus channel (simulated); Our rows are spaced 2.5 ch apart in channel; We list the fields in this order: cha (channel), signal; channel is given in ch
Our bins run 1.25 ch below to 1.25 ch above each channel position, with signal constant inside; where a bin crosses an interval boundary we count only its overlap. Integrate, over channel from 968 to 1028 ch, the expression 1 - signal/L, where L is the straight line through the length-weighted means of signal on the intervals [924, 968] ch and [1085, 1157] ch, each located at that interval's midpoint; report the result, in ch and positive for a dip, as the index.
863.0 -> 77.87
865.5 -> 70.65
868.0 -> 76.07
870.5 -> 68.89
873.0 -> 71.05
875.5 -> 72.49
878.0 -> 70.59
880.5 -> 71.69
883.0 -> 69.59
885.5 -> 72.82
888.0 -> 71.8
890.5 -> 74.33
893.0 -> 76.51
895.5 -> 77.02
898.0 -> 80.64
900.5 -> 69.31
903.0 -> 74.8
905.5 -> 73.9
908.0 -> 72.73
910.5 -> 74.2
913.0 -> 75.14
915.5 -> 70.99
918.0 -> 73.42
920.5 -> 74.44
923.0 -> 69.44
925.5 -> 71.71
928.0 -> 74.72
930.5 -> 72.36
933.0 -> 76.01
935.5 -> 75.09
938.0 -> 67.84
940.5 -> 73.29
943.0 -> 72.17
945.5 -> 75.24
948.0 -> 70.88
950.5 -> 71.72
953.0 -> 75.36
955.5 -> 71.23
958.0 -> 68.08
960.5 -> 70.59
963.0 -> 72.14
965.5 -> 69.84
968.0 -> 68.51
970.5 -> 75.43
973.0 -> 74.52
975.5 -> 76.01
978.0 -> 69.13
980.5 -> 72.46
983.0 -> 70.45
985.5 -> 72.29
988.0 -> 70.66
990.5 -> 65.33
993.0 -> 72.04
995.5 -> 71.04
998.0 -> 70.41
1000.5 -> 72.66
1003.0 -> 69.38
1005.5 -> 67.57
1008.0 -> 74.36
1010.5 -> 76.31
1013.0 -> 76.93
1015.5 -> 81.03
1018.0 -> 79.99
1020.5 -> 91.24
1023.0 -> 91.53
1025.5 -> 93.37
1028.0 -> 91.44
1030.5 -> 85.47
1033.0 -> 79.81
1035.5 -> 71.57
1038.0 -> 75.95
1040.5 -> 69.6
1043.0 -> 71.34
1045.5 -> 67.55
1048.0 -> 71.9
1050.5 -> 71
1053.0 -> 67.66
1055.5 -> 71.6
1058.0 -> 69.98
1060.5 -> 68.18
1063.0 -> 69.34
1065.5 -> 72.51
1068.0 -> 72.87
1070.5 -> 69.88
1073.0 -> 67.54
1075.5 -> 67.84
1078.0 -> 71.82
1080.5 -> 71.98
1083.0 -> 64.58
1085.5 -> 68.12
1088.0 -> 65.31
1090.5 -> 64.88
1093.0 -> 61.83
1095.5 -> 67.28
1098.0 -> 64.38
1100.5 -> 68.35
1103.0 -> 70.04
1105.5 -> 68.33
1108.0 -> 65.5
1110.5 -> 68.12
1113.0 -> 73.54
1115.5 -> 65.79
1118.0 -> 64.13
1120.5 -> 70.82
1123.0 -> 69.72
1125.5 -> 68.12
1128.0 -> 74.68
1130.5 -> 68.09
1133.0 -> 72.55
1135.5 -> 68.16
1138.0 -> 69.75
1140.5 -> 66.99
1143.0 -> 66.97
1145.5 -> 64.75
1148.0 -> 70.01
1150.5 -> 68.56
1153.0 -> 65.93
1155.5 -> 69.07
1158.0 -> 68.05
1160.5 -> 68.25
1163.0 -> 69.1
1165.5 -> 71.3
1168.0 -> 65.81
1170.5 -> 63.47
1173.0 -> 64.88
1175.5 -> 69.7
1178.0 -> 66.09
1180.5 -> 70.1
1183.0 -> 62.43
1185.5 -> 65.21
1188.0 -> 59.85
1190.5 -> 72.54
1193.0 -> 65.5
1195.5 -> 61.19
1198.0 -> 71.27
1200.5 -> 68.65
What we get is -4.0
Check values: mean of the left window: 72.1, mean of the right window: 67.9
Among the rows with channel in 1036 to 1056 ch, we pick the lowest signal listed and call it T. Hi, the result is 67.55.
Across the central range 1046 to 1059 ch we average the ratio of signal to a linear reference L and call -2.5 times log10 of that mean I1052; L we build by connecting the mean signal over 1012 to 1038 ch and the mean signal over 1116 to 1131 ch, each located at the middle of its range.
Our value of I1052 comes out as 0.14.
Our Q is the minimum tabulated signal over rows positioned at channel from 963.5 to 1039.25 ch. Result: 65.33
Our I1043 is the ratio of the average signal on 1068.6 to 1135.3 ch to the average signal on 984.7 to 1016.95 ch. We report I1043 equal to 0.9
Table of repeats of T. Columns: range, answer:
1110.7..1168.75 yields 64.13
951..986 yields 68.08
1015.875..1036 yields 71.57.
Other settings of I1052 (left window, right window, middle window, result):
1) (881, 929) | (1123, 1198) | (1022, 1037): -0.20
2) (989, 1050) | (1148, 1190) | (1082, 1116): 0.07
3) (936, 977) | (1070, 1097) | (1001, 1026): -0.14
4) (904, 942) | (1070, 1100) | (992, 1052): -0.11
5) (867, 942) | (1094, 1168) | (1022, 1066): -0.08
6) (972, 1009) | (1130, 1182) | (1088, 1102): 0.06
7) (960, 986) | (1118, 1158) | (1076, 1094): 0.04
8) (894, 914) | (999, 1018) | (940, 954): 0.02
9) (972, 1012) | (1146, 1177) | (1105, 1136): -0.01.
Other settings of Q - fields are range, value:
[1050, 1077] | 67.54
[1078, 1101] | 61.83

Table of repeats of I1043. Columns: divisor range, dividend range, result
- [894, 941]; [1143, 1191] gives 0.91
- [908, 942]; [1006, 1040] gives 1.12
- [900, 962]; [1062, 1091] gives 0.95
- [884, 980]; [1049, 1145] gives 0.94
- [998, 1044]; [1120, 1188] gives 0.86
